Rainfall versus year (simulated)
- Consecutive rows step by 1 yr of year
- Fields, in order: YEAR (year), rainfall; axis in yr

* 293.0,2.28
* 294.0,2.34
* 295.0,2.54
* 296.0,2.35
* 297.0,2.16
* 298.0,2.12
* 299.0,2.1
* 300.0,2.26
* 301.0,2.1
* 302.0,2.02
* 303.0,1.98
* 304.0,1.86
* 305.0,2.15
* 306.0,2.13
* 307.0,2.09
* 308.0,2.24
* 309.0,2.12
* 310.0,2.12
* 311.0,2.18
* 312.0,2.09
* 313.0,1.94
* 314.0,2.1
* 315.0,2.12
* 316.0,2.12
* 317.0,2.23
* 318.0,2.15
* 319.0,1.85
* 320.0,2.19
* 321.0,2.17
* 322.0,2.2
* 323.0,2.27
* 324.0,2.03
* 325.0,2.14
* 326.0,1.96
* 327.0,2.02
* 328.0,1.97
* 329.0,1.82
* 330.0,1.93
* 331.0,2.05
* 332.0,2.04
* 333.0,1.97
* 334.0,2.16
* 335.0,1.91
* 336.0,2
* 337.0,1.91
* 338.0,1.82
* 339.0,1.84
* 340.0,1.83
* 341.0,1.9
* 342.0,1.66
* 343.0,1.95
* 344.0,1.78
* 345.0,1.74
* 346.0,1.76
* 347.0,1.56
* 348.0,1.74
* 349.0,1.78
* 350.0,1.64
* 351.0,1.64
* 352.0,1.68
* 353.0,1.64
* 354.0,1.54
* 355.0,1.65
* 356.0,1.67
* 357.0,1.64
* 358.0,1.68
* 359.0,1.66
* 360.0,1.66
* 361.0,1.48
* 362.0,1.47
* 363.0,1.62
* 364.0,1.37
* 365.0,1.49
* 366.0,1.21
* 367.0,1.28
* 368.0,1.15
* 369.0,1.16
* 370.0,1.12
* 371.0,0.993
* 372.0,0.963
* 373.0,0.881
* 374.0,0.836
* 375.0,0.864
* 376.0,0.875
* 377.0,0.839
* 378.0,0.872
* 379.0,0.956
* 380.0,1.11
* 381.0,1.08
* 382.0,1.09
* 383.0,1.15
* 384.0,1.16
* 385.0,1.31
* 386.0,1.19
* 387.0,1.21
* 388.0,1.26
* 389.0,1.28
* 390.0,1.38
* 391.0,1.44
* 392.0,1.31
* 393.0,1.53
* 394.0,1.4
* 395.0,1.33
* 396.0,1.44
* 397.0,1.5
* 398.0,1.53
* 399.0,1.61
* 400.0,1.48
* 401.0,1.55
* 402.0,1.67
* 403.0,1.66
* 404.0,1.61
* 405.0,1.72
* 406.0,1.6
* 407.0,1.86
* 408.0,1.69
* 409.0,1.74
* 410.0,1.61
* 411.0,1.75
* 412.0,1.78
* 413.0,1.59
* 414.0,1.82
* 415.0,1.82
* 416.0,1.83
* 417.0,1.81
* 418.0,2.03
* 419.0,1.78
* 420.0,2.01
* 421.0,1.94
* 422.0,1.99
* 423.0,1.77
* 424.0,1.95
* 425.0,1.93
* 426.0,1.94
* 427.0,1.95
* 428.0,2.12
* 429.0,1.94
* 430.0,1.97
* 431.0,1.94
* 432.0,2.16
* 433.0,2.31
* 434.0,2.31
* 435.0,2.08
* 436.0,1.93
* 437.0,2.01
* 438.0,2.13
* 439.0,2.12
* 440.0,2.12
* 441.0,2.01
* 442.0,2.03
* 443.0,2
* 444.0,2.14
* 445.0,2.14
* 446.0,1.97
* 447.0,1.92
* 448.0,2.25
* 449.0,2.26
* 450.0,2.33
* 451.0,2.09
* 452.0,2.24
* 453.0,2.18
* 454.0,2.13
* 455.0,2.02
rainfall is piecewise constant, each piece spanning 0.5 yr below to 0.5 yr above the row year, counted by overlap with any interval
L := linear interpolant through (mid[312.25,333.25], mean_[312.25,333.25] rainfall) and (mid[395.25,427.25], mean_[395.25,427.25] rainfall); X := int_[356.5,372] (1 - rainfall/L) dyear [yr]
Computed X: 4.3 yr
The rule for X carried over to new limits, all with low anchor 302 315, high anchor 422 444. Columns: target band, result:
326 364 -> 5.39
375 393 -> 7.92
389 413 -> 5.62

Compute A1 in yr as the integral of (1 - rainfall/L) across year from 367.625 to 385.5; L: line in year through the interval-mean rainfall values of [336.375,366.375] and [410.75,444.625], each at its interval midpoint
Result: 7.6 yr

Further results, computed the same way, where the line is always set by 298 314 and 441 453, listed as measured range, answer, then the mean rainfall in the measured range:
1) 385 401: 5.43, 1.4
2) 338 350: 1.88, 1.77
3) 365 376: 5.47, 1.06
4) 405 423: 2.69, 1.8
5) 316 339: 0.70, 2.03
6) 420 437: 0.84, 2.01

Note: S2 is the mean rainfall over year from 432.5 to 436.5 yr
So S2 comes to 2.16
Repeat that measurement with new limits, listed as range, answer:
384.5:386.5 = 1.25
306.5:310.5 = 2.14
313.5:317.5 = 2.14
